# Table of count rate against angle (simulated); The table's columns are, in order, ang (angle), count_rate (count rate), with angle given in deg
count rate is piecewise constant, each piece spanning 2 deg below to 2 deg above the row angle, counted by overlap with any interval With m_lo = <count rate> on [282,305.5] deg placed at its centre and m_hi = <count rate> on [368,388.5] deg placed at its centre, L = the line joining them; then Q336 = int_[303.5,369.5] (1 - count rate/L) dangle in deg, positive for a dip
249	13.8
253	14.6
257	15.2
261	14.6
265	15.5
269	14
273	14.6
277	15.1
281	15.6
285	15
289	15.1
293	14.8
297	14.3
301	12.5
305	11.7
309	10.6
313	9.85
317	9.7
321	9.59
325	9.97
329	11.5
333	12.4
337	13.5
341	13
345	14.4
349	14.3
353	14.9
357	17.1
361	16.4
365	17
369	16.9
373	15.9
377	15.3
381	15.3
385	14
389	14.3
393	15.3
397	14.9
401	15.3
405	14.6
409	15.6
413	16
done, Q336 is 7.8 deg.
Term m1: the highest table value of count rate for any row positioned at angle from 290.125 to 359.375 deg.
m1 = 17.1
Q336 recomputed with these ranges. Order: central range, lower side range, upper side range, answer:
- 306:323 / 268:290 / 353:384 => 5.91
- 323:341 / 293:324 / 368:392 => 0.98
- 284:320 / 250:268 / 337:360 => 5.65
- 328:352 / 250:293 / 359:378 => 3.93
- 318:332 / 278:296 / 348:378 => 4.60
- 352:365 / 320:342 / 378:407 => -3.23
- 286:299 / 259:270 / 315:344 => -1.36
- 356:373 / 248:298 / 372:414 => -1.92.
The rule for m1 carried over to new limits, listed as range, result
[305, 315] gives 11.7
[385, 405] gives 15.3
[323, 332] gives 11.5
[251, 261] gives 15.2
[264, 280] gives 15.5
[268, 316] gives 15.6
